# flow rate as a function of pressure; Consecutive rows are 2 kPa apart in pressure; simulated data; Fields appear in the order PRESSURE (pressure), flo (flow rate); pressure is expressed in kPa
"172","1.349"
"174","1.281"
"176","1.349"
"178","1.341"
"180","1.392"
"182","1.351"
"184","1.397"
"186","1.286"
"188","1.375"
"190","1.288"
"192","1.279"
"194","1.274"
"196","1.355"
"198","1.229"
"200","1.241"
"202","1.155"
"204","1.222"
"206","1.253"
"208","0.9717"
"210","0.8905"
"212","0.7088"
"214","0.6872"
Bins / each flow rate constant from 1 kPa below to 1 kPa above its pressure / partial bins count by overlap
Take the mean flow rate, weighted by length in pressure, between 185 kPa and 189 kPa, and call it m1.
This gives 1.33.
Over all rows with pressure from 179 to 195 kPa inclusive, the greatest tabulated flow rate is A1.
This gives 1.397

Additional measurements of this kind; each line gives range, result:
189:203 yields 1.355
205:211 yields 1.253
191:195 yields 1.279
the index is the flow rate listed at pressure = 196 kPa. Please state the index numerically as 1.355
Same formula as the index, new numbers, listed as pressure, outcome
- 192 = 1.279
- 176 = 1.349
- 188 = 1.375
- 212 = 0.7088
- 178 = 1.341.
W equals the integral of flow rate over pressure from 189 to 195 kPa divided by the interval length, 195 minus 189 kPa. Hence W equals 1.28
